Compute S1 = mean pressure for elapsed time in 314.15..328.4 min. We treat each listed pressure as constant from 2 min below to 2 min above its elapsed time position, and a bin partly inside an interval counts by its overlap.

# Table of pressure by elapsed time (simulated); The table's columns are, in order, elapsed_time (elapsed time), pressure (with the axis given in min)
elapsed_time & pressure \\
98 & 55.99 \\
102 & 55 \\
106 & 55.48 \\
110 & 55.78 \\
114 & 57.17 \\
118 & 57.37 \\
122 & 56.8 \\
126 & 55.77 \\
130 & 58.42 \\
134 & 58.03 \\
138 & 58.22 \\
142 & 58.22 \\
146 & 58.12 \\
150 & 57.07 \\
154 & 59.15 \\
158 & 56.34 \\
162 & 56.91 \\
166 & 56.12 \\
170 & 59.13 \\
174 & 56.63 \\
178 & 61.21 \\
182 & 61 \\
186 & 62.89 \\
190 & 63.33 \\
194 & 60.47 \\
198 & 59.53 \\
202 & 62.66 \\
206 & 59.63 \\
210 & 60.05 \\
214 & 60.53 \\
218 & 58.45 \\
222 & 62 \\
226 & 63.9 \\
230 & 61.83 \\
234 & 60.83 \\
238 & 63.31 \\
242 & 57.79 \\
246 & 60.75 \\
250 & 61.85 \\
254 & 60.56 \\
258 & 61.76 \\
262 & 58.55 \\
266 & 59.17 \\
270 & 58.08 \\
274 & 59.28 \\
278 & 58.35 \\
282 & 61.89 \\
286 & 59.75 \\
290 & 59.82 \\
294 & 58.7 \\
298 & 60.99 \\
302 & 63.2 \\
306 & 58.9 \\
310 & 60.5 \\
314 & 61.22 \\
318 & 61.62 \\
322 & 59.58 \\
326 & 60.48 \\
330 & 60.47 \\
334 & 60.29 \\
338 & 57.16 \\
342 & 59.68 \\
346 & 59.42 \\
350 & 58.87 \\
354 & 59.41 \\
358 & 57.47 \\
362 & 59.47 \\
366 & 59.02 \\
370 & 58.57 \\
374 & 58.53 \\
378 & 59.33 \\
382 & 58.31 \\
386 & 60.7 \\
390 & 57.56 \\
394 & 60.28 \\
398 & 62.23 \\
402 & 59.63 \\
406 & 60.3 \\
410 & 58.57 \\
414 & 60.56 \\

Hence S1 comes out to 60.6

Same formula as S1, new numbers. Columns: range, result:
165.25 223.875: 60.3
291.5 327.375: 60.6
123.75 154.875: 57.8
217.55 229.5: 61.9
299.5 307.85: 61.1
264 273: 58.7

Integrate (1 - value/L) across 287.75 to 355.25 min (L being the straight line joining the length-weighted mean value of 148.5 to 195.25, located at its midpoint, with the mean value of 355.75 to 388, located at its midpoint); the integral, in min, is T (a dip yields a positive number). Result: -1.2 min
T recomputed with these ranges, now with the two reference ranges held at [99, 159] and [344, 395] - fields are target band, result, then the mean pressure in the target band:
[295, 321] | -1.08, 60.9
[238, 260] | -1.04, 60.8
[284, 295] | -0.21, 59.5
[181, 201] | -1.36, 61.5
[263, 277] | -0.14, 58.8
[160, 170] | 0.06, 57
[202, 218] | -0.68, 60.2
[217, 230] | -0.87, 61.7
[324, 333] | -0.28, 60.5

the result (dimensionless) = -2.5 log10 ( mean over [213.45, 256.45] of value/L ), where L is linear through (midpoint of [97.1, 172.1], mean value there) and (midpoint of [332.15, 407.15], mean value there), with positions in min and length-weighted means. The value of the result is -0.06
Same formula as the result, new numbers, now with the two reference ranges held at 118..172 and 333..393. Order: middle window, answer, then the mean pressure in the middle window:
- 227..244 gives -0.05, 61.1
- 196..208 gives -0.05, 60.6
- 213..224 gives -0.04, 60.3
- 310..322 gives -0.04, 61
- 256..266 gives -0.03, 60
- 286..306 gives -0.03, 60.4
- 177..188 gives -0.07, 61.7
